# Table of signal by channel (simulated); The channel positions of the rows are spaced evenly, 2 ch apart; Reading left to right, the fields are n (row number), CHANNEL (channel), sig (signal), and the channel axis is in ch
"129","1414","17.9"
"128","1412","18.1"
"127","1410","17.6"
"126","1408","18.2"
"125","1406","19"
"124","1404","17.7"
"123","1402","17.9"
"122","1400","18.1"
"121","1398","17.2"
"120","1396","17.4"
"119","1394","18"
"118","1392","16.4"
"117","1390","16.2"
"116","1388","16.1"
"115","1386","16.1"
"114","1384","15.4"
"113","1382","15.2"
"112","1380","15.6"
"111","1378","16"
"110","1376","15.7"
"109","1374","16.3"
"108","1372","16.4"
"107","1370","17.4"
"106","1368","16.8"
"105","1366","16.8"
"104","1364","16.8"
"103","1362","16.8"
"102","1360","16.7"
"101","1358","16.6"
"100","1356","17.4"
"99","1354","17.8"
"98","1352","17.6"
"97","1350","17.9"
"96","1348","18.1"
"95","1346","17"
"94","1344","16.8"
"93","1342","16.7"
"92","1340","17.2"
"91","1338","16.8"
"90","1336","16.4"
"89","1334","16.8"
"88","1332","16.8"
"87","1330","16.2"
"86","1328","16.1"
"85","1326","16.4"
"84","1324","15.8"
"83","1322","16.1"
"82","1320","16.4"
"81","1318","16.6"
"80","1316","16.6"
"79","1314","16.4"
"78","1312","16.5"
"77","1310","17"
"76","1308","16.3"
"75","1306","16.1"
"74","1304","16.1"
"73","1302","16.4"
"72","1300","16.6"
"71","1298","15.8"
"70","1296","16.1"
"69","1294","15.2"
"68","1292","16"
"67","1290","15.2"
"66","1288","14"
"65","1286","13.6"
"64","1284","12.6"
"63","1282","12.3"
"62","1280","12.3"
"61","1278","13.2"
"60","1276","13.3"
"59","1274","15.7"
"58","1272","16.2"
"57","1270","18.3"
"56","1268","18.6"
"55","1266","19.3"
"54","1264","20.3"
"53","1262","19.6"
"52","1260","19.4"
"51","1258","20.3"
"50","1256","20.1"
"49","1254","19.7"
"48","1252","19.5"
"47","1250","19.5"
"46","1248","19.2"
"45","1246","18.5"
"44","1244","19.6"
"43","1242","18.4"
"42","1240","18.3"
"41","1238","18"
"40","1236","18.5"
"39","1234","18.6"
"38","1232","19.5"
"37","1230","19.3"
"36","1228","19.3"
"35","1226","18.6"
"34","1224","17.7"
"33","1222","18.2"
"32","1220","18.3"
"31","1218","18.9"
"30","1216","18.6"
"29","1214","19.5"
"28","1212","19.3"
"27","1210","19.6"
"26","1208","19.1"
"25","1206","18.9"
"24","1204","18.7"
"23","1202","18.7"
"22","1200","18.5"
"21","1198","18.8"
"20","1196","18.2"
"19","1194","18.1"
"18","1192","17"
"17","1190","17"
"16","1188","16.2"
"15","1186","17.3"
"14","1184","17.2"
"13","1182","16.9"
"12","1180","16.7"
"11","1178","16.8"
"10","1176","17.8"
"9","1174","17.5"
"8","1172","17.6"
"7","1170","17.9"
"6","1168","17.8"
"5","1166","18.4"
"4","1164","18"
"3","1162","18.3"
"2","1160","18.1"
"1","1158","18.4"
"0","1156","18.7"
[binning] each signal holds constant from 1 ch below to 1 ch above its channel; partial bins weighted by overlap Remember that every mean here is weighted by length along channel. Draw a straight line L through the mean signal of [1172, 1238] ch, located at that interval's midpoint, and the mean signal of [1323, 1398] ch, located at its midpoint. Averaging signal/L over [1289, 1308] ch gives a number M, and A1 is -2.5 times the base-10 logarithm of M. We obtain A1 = 0.09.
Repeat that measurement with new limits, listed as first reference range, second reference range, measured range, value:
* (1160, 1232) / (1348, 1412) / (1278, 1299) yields 0.23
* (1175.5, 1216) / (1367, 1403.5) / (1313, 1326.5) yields 0.05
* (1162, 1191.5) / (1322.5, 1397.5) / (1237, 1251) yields -0.10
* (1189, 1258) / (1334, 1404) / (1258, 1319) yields 0.11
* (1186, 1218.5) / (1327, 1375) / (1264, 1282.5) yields 0.12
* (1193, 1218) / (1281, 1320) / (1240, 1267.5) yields -0.13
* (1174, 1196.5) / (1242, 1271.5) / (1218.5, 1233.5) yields -0.02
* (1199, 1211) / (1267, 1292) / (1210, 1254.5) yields -0.09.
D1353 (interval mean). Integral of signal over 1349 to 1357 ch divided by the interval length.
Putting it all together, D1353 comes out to 17.7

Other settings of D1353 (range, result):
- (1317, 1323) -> 16.4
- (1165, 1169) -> 18.1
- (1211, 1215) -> 19.4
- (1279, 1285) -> 12.4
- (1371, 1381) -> 16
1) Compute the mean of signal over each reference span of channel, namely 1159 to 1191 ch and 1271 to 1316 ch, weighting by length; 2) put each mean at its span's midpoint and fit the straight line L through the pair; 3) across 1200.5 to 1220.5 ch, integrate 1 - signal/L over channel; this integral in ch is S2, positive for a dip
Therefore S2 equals -2.6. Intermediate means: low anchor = 17.5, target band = 19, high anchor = 15.2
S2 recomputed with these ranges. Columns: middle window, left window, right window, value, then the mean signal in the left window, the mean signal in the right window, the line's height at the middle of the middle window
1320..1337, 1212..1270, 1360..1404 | 1.2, 19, 16.6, 17.5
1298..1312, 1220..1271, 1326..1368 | 1.1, 19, 16.9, 17.8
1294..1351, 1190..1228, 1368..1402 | 2.3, 18.6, 16.5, 17.2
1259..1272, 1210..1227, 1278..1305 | -2.3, 18.7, 14.7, 16.1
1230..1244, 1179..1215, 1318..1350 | -0.8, 18.1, 16.7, 17.7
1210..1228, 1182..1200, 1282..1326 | -1.8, 17.5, 15.7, 17.1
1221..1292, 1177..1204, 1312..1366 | -1.3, 17.5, 16.8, 17.2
